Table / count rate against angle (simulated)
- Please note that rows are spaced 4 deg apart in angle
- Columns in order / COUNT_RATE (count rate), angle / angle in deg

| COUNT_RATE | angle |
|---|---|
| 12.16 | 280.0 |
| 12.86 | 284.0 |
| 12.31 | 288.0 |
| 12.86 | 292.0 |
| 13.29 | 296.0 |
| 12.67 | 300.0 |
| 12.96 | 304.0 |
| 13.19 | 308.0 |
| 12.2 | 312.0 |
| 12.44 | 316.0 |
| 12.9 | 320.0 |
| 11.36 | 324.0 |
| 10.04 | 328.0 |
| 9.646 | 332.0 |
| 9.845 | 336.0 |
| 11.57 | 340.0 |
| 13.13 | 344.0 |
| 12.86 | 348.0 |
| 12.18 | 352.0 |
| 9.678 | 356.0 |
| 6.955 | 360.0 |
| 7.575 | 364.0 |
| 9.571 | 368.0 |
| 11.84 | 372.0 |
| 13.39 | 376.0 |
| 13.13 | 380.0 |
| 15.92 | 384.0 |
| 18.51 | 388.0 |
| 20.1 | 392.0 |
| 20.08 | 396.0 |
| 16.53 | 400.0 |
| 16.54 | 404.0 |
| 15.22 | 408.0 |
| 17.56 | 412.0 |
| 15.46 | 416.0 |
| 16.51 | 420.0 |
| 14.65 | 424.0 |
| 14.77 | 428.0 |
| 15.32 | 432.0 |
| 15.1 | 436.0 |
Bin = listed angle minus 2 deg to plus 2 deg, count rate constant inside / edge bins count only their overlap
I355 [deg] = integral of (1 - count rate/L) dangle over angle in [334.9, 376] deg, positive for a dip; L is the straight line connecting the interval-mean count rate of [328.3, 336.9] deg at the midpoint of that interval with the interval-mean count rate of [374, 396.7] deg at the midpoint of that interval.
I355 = 6.0 deg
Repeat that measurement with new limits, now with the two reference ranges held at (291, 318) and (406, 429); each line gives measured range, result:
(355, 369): 5.9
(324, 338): 3.6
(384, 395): -2.7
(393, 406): -2.3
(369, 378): 1.4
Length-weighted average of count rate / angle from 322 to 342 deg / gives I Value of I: 10.5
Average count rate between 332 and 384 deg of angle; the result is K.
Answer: 11.1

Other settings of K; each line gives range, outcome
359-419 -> 14.7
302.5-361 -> 11.5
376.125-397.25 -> 17.1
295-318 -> 12.8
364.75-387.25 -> 12.8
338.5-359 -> 11.7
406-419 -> 16.1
